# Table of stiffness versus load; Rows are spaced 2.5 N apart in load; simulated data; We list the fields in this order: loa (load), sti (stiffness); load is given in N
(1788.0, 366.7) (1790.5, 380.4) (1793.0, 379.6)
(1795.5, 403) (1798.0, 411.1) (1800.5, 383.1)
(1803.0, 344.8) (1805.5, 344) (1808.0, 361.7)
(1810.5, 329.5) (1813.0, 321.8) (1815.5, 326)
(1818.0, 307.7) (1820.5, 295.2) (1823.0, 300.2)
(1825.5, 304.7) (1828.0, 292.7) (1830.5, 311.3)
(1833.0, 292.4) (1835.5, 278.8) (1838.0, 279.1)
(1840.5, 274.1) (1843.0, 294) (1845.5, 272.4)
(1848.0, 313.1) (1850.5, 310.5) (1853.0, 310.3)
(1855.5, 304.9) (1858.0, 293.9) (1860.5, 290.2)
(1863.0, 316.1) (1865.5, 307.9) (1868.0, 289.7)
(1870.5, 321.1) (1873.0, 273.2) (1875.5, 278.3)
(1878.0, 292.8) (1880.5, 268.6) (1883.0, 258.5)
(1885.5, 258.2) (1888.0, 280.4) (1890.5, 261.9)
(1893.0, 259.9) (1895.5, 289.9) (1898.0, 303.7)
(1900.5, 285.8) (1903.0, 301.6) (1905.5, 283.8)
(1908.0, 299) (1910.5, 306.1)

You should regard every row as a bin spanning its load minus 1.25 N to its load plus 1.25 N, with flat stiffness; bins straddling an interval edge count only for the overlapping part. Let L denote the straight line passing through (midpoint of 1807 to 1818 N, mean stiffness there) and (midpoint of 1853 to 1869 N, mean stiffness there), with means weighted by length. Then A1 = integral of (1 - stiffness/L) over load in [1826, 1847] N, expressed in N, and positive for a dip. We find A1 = 1.9 N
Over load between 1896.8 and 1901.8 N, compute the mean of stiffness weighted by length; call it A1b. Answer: 295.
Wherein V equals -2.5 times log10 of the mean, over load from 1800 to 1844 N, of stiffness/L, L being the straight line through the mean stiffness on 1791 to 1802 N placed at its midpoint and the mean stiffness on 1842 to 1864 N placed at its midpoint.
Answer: 0.13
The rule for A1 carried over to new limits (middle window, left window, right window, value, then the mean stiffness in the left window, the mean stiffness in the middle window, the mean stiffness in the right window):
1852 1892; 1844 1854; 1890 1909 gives 0.96 N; 301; 288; 286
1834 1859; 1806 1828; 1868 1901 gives 0.65 N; 318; 293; 280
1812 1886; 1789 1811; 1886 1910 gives 7.47 N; 372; 295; 285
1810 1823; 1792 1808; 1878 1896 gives 1.55 N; 376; 314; 269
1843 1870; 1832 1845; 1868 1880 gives -1.39 N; 283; 301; 290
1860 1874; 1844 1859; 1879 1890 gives -0.78 N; 301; 301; 267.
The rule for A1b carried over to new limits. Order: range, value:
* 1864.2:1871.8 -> 306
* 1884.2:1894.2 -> 265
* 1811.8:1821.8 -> 313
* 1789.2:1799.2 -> 393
